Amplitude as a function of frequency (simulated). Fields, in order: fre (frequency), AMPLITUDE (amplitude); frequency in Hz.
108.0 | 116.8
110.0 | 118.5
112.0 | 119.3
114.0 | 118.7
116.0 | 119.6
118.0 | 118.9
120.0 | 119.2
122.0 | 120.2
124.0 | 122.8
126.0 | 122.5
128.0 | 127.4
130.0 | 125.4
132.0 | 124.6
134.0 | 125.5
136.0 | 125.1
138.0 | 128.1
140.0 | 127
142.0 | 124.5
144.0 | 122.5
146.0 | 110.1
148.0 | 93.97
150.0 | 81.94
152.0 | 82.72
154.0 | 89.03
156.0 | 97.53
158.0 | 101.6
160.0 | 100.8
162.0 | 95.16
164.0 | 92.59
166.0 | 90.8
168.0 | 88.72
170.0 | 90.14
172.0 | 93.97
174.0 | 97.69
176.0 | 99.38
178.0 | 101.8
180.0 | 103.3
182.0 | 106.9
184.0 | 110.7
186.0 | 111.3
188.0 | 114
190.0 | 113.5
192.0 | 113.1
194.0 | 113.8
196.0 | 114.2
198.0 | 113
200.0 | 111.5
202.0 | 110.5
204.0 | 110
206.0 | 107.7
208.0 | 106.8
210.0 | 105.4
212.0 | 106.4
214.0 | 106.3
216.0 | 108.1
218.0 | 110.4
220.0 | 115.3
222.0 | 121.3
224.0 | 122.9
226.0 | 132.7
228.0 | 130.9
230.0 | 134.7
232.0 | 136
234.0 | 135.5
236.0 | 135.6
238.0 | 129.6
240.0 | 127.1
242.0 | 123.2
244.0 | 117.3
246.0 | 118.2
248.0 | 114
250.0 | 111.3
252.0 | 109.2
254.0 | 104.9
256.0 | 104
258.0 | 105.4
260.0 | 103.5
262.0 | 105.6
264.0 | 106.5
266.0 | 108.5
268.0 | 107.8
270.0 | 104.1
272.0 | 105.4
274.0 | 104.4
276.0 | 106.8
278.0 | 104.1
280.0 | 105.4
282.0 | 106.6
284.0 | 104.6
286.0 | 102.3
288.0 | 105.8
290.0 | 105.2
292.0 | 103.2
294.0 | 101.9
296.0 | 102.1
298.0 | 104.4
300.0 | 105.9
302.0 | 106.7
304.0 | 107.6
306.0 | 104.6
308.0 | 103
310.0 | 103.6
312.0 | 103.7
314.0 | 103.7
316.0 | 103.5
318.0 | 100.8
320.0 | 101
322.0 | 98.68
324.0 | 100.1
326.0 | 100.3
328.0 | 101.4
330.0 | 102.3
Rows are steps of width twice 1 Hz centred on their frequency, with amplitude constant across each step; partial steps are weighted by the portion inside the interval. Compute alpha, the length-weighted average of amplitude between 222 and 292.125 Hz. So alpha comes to 114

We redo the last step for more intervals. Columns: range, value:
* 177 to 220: 110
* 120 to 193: 108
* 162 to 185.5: 98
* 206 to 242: 121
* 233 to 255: 121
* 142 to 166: 98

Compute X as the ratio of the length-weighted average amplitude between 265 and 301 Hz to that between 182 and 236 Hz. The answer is 0.9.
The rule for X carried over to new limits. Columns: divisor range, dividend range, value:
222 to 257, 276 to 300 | 0.85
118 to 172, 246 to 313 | 0.97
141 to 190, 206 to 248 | 1.20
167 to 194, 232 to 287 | 1.08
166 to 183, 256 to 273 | 1.09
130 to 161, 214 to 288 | 1.04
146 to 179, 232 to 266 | 1.23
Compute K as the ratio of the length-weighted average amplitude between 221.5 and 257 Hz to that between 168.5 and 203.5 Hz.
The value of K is 1.1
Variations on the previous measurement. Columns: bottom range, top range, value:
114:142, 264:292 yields 0.85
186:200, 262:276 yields 0.94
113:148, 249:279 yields 0.87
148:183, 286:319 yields 1.10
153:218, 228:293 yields 1.08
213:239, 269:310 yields 0.84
